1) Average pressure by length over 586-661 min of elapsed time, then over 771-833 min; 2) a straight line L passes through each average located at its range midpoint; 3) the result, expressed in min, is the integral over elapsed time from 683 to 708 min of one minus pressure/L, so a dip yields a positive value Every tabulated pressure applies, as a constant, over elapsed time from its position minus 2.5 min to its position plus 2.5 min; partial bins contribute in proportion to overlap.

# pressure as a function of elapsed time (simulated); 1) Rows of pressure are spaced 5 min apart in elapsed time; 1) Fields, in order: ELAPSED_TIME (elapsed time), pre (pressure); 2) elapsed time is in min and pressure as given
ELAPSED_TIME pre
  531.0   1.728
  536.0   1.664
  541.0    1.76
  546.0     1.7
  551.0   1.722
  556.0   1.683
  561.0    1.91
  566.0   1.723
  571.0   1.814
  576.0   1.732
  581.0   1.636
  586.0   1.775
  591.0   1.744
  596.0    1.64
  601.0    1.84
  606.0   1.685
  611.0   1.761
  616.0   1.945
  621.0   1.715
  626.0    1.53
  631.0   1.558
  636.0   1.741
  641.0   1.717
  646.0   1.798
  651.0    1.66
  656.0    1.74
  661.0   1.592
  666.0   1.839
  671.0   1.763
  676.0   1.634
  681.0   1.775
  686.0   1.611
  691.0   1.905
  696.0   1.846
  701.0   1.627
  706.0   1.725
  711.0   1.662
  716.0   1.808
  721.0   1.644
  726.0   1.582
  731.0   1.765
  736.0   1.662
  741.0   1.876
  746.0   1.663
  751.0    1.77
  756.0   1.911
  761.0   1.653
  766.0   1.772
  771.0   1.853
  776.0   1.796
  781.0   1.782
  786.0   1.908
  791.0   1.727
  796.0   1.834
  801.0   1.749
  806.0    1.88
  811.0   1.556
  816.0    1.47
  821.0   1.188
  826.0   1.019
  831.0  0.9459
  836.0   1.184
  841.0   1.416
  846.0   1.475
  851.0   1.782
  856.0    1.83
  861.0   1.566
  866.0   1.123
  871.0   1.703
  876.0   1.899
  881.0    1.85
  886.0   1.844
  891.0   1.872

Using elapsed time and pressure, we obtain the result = -1.2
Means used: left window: 1.72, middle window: 1.74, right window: 1.59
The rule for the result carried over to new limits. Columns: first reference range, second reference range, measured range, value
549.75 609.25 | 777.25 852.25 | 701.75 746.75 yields -2.7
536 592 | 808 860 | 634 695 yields -4.6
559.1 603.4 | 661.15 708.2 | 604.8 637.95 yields 0.8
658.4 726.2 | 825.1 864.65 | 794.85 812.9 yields -3.2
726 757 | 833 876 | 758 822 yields -2.4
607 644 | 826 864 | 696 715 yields -1.2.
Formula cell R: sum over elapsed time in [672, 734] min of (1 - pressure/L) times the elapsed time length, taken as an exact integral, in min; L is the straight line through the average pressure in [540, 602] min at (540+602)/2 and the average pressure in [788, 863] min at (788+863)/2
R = -3.6 min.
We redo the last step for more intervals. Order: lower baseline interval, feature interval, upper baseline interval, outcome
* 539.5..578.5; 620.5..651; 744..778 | 1.6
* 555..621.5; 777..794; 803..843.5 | -4.8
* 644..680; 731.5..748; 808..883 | -1.3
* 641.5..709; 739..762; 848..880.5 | -1.0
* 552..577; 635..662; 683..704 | 0.7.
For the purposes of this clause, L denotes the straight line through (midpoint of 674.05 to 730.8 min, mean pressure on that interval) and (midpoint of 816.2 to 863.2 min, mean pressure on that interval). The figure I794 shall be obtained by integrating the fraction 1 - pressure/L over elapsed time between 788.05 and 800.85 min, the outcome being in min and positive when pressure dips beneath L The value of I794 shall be -2.5 min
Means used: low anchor 1.71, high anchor 1.38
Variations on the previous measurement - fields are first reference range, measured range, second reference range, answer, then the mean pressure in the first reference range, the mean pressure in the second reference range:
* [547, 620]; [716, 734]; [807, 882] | -0.94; 1.76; 1.47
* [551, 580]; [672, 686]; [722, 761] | 0.41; 1.76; 1.74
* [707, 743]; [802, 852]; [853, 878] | 7.79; 1.71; 1.62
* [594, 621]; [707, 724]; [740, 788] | 0.80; 1.77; 1.79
